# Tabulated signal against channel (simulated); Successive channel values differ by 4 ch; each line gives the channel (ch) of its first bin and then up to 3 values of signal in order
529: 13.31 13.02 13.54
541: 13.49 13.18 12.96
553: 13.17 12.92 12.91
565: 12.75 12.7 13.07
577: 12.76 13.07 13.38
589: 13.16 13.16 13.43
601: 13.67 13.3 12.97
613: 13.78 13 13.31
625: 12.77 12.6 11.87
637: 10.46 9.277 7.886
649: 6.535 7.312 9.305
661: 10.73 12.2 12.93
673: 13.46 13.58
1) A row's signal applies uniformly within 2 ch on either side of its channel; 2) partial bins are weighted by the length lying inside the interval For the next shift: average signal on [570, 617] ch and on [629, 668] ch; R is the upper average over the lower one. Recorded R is 0.74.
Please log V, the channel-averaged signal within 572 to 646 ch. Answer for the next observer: 12.5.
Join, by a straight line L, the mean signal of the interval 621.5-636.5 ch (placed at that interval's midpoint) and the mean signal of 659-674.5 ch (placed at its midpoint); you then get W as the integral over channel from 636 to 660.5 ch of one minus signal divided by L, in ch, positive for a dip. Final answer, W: 7.5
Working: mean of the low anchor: 12.3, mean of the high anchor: 12.3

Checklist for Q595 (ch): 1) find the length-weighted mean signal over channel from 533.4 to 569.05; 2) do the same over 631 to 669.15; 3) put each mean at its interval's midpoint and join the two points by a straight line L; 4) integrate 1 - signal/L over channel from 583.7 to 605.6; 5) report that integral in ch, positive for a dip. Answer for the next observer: -3.3 ch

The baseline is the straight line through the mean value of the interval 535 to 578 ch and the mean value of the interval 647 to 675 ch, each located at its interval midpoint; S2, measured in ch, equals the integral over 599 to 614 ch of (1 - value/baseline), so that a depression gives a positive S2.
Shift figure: -2.1 ch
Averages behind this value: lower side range 13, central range 13.4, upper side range 10.4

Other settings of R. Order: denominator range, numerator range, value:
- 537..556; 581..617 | 1.01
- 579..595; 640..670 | 0.71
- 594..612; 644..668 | 0.69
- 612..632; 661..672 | 0.95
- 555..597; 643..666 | 0.68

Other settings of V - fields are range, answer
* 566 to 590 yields 13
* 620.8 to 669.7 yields 10.4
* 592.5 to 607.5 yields 13.4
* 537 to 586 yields 13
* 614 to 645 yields 11.7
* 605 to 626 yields 13.2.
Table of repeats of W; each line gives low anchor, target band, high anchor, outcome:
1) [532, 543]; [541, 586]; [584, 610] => 1.2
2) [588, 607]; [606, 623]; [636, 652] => -2.6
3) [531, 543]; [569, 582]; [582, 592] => 0.3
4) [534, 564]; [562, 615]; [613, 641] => -2.1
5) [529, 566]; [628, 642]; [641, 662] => -3.0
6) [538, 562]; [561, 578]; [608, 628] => 0.4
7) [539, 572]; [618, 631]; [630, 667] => -3.0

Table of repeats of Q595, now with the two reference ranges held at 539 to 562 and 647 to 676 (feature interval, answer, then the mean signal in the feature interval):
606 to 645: -2.3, 12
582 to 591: -0.7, 13.2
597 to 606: -1.2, 13.5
